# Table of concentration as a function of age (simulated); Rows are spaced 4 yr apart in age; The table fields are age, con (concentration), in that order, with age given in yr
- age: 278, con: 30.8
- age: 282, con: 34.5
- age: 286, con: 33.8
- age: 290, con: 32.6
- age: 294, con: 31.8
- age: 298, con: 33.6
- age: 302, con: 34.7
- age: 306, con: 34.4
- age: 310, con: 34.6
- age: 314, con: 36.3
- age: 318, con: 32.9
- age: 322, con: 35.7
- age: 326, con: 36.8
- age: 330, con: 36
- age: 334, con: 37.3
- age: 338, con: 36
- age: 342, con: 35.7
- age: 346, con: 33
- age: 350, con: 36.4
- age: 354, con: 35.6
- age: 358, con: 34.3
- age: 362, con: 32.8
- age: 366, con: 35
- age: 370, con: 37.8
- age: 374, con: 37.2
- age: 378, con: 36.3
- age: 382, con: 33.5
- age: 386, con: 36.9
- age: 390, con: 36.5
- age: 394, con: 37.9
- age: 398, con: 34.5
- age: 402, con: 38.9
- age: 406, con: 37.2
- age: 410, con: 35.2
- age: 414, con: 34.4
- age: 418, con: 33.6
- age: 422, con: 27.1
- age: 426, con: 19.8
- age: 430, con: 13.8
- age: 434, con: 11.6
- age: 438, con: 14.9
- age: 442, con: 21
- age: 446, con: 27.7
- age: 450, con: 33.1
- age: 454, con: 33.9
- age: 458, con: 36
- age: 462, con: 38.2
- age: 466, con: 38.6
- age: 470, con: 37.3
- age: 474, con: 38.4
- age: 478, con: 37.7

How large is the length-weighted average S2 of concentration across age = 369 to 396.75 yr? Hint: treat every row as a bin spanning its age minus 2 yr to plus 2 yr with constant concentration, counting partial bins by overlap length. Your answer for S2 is 36.5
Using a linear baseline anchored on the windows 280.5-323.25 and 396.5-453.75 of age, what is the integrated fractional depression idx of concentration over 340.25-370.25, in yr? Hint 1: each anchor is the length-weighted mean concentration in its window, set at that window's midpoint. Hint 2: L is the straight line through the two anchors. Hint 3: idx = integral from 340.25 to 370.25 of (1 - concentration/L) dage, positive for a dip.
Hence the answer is -3.6 yr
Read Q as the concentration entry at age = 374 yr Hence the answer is 37.2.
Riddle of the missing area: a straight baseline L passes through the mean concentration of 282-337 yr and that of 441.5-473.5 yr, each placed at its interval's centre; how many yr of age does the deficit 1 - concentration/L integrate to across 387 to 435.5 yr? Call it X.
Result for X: 5.5 yr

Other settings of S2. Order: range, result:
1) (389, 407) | 37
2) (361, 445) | 30.7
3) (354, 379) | 35.5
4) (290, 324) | 34.2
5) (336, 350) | 35.1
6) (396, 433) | 30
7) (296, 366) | 35.1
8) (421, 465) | 25.5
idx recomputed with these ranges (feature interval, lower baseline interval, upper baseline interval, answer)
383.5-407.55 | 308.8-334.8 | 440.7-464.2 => -2.4 yr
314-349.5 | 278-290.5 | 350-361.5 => -1.2 yr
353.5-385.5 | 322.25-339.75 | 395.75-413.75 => 0.9 yr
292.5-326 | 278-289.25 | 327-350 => 0.0 yr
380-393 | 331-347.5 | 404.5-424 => -0.6 yr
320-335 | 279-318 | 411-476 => -1.6 yr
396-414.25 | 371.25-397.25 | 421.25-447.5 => -4.6 yr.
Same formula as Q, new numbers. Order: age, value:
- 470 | 37.3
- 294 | 31.8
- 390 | 36.5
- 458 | 36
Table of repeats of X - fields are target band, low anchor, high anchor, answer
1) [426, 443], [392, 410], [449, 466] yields 9.7 yr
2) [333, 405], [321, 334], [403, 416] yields 0.5 yr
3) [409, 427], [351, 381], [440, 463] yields 1.5 yr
